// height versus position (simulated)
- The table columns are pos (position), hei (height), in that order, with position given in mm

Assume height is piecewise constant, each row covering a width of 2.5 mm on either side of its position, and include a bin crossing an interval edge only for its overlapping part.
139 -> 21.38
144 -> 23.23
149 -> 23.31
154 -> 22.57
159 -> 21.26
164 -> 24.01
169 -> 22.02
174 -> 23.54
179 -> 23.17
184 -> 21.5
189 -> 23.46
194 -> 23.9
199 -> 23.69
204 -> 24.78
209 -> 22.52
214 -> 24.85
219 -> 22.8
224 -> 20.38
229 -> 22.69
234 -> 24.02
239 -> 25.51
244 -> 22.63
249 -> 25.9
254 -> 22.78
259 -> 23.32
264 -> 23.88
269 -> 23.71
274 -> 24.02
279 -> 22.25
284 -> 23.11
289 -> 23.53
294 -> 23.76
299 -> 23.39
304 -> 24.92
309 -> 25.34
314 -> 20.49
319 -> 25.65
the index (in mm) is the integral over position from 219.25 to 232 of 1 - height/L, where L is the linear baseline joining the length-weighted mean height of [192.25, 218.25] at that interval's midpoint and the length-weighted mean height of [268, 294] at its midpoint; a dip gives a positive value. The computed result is 1.0 mm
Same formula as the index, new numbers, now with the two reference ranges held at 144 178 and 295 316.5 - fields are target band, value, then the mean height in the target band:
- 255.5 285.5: 0.0 mm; 23.4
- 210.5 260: -0.6 mm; 23.5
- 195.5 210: -0.5 mm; 23.8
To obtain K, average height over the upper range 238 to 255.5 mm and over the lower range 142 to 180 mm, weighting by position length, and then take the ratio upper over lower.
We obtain 1.06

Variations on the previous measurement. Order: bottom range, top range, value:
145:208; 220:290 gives 1.01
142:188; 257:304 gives 1.03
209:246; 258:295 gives 1.01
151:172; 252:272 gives 1.04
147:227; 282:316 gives 1.03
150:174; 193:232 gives 1.02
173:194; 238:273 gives 1.04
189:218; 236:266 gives 1.01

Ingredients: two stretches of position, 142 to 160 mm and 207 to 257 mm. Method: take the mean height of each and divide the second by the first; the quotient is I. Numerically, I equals 1.03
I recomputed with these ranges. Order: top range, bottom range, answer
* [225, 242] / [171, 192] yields 1.03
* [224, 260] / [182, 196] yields 1.03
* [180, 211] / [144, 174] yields 1.02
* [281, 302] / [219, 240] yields 1.02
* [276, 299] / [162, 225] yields 1.00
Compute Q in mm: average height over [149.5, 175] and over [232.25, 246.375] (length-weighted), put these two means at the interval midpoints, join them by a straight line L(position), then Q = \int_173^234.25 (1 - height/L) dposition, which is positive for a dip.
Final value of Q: 0.7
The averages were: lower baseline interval 22.7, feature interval 23.1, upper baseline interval 24.1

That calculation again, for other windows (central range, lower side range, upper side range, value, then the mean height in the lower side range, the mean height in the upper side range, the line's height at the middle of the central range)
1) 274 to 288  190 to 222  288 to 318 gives 0.4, 23.7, 23.7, 23.7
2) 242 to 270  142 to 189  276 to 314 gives -0.5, 22.8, 23.5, 23.3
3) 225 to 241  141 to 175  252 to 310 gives -0.3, 22.8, 23.6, 23.3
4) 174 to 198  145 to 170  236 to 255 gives 0.1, 22.7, 24.3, 23.2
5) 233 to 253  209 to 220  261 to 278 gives -0.6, 23.7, 23.7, 23.7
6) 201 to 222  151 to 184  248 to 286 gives -0.5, 22.7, 23.5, 23.1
